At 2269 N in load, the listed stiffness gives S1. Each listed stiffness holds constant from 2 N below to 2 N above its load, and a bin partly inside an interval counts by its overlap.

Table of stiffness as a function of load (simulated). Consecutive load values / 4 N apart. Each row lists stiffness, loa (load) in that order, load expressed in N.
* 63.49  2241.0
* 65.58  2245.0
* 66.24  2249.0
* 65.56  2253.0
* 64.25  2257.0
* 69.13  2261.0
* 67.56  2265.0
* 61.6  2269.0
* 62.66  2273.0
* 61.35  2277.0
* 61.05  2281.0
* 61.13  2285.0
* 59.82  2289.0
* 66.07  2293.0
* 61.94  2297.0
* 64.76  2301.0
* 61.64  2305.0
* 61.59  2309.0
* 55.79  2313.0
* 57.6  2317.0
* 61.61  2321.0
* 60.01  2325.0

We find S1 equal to 61.6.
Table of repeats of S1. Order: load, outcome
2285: 61.13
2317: 57.6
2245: 65.58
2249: 66.24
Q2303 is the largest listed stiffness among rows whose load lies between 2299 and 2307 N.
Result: 64.76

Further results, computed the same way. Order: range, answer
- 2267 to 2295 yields 66.07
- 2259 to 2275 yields 69.13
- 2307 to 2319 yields 61.59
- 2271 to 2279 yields 62.66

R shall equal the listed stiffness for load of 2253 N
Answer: 65.56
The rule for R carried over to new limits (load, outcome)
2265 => 67.56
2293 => 66.07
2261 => 69.13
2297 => 61.94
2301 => 64.76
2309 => 61.59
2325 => 60.01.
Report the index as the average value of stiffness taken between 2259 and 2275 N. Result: 65.2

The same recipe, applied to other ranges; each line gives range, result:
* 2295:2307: 62.8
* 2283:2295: 62.3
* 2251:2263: 66.3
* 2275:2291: 60.8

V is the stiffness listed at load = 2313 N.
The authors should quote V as 55.79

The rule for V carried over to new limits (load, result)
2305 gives 61.64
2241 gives 63.49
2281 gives 61.05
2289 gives 59.82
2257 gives 64.25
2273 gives 62.66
